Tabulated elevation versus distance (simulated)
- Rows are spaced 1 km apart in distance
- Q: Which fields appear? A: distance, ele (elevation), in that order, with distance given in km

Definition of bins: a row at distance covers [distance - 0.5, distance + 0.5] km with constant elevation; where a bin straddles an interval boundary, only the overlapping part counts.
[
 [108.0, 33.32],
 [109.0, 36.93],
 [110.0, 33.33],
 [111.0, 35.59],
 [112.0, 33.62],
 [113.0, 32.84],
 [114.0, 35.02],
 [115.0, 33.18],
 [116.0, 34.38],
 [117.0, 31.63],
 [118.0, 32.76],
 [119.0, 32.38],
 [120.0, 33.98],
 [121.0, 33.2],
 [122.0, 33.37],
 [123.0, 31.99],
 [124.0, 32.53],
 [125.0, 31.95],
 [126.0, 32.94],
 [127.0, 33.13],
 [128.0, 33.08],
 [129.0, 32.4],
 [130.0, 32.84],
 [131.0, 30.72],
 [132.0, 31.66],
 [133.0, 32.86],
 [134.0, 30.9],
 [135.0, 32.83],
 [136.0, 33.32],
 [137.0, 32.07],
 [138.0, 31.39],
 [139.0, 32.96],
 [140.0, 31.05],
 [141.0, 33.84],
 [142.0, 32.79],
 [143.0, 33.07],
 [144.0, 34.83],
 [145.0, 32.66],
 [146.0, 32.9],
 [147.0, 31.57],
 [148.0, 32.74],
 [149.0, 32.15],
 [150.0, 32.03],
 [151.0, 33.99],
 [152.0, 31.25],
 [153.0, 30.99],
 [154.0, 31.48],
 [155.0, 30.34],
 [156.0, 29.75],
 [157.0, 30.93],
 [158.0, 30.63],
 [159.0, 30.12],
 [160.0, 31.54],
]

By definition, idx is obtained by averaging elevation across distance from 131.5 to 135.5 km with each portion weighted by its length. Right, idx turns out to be 32.1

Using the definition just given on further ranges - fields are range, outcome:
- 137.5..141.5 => 32.3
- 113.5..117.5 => 33.6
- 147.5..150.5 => 32.3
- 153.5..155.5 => 30.9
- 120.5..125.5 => 32.6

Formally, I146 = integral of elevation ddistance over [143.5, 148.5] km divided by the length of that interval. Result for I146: 32.9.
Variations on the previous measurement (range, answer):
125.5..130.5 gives 32.9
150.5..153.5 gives 32.1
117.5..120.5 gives 33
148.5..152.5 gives 32.4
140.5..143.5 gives 33.2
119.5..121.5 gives 33.6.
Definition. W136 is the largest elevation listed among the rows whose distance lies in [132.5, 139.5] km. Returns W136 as 33.32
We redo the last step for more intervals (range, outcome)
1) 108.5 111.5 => 36.93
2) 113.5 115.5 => 35.02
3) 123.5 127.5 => 33.13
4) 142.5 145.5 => 34.83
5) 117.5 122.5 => 33.98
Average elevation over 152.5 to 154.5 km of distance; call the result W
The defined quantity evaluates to 31.2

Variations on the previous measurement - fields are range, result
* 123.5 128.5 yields 32.7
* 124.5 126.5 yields 32.4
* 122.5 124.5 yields 32.3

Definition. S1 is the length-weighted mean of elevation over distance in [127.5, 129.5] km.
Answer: 32.7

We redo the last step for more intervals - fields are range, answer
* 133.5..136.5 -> 32.4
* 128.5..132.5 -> 31.9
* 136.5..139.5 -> 32.1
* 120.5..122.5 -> 33.3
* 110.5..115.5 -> 34.1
